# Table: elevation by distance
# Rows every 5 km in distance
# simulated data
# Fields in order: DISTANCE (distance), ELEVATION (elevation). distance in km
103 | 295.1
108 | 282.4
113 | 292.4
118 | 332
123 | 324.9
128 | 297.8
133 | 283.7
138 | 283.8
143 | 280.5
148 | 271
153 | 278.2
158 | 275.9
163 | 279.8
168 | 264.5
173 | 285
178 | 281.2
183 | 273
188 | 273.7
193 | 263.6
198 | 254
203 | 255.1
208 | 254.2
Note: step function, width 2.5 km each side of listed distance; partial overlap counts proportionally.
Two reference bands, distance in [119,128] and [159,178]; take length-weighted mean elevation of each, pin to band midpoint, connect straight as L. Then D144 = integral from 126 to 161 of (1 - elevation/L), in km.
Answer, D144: 2.2 km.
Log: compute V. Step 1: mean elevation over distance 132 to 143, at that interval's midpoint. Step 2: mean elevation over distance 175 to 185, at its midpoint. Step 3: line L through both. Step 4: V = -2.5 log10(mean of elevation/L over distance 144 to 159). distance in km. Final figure 0.02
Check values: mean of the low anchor 283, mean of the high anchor 278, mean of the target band 275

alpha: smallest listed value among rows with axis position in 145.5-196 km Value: 263.6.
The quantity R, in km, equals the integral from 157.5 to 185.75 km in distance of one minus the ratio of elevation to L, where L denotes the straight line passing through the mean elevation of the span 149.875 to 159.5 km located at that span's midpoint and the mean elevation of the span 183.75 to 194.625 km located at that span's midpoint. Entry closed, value -0.3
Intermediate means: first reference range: 277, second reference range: 270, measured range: 277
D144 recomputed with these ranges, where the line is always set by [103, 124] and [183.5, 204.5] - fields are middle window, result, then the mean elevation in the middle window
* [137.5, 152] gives 0.6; 278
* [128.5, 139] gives 0.3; 286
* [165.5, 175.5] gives 0.0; 275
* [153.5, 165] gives 0.1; 278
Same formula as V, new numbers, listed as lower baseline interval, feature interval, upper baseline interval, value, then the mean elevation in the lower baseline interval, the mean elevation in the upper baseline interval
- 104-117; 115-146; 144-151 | -0.06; 293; 274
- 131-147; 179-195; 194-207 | -0.04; 282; 256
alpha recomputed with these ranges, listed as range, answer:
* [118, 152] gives 271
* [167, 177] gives 264.5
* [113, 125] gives 292.4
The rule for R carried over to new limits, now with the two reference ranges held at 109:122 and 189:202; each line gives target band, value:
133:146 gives 0.6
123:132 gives 0.0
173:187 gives -0.4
